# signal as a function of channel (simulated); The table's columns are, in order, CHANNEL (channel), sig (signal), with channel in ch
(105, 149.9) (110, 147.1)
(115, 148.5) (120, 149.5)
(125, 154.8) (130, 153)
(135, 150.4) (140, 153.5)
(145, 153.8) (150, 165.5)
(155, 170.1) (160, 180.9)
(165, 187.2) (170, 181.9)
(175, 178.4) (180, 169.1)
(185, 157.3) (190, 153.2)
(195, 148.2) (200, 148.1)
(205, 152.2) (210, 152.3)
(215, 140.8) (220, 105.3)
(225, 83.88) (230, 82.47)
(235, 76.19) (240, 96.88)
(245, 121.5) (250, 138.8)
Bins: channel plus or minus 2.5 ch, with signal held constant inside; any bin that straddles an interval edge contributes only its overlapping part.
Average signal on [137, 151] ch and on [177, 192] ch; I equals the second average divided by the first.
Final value 1.03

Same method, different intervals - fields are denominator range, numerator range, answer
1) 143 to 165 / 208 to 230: 0.68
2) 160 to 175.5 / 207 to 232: 0.63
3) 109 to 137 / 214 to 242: 0.63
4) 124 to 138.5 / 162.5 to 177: 1.20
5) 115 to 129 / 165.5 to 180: 1.18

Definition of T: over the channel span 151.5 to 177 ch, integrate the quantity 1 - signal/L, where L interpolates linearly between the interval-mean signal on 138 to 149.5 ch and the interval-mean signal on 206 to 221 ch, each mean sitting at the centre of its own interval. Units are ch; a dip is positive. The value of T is -4.90 ch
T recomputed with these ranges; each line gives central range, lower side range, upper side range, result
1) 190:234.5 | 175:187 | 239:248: 4.9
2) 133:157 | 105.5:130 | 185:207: -1.3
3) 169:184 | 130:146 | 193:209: -2.3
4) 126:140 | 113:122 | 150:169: 0.6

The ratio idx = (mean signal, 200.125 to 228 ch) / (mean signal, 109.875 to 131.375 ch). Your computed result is 0.8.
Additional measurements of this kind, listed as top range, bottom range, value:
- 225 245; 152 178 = 0.50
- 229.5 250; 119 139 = 0.66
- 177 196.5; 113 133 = 1.04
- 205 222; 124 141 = 0.89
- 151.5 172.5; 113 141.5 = 1.18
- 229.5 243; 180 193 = 0.55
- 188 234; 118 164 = 0.80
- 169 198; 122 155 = 1.05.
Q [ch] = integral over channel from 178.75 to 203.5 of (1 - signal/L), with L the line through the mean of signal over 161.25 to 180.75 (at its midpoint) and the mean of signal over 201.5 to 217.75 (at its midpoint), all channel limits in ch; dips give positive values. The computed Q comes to 1.4 ch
